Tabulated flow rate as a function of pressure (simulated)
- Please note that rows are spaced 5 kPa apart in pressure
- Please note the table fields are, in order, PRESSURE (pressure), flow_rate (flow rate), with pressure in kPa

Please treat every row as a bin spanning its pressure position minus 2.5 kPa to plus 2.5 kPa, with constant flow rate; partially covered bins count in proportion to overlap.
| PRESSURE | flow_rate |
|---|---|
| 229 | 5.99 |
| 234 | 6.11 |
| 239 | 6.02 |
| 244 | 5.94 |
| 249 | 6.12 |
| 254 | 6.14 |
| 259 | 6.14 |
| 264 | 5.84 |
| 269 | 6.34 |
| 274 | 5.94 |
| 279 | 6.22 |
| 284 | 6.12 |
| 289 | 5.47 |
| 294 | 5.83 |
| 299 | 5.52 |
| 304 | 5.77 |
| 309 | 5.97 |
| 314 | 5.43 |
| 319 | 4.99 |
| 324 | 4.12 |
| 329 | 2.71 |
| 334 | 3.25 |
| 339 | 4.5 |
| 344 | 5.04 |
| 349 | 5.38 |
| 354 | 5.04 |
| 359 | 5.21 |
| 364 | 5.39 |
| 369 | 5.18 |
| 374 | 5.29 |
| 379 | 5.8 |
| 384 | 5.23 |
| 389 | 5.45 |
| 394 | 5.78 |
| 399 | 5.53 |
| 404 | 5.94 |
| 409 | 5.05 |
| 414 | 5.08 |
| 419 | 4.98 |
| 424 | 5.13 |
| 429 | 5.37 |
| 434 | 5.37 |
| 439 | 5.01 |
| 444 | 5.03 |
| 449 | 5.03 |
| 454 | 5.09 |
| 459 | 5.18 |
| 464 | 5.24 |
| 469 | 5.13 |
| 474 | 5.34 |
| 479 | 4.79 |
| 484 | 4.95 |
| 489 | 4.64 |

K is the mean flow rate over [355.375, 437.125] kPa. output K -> 5.35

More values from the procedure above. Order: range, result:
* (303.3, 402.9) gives 5.05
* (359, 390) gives 5.37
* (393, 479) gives 5.23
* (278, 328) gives 5.44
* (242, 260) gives 6.08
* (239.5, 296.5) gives 6.01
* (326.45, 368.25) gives 4.59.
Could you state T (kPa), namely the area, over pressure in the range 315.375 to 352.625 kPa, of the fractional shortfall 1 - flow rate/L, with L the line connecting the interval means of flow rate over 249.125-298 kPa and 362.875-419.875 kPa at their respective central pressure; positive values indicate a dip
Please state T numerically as 8.8 kPa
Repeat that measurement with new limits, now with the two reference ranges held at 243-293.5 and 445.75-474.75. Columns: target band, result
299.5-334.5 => 6.48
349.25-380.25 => 1.56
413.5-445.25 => 0.88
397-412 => -0.24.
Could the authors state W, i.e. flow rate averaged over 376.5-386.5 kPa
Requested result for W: 5.52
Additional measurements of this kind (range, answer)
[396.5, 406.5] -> 5.74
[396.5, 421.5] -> 5.32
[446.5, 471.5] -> 5.13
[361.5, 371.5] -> 5.28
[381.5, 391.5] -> 5.34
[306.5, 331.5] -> 4.64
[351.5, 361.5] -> 5.12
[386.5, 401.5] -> 5.59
